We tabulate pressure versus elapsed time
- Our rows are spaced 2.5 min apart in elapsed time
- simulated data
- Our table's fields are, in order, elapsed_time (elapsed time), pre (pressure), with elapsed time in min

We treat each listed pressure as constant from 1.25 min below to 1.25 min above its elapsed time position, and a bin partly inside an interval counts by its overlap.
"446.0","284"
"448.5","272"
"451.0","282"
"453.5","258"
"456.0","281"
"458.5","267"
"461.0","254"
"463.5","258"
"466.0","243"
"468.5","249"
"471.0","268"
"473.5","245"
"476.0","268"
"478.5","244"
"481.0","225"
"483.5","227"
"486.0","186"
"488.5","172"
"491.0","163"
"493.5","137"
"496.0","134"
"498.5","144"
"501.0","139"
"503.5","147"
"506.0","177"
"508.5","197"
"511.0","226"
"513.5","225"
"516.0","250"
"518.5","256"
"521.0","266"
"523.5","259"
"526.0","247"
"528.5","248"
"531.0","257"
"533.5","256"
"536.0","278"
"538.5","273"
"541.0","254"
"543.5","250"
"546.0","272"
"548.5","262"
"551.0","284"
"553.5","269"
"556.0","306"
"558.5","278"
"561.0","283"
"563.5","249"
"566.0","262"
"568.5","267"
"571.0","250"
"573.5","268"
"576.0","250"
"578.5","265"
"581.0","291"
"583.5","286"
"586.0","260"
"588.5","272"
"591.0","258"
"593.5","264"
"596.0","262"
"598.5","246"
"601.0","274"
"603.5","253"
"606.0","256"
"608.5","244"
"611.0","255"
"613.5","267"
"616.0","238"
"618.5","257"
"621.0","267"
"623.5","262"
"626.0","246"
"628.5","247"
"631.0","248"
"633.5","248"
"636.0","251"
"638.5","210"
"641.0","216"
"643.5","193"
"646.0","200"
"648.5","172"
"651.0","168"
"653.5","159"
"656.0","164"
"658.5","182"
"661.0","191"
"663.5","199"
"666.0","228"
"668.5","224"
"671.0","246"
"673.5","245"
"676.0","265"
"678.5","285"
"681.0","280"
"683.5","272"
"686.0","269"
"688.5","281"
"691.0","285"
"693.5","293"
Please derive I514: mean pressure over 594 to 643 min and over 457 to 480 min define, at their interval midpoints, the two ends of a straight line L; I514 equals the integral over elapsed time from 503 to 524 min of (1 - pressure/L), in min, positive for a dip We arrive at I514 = 2.4 min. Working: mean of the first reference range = 255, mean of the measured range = 224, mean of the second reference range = 249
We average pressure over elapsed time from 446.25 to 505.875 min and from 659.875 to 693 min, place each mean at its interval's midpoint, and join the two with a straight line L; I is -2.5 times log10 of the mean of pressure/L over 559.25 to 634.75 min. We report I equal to -0.09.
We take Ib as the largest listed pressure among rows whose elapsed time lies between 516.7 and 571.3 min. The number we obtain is 306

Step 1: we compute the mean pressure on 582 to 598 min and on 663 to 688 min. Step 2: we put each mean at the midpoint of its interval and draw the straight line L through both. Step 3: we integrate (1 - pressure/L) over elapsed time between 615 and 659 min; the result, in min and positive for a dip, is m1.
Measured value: 6.9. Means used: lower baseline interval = 266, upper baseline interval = 254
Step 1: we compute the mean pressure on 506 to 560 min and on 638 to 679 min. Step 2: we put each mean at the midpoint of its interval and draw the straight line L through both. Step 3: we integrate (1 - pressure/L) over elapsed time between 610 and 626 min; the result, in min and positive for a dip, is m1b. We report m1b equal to -2.4 min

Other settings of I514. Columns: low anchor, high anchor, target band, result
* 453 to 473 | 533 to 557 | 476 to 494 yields 4.20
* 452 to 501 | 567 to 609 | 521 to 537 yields -1.15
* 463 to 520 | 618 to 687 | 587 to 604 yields -3.16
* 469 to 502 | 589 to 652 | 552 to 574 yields -4.75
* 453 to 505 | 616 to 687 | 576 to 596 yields -4.14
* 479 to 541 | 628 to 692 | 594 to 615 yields -3.30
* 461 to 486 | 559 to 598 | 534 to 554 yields -0.66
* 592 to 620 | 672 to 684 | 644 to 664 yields 6.46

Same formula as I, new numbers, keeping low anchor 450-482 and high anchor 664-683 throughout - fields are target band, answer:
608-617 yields 0.006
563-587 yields -0.046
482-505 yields 0.500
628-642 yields 0.073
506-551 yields 0.022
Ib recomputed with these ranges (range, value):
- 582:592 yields 286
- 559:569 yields 283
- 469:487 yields 268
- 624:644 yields 251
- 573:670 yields 291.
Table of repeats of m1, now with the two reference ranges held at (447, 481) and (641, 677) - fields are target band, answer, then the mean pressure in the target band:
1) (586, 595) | -1.67 min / 264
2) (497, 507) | 3.93 min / 151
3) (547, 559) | -2.38 min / 280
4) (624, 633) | -1.57 min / 248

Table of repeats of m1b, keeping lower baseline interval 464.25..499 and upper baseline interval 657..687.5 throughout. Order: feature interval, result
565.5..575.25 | -1.6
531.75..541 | -2.0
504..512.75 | 0.7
